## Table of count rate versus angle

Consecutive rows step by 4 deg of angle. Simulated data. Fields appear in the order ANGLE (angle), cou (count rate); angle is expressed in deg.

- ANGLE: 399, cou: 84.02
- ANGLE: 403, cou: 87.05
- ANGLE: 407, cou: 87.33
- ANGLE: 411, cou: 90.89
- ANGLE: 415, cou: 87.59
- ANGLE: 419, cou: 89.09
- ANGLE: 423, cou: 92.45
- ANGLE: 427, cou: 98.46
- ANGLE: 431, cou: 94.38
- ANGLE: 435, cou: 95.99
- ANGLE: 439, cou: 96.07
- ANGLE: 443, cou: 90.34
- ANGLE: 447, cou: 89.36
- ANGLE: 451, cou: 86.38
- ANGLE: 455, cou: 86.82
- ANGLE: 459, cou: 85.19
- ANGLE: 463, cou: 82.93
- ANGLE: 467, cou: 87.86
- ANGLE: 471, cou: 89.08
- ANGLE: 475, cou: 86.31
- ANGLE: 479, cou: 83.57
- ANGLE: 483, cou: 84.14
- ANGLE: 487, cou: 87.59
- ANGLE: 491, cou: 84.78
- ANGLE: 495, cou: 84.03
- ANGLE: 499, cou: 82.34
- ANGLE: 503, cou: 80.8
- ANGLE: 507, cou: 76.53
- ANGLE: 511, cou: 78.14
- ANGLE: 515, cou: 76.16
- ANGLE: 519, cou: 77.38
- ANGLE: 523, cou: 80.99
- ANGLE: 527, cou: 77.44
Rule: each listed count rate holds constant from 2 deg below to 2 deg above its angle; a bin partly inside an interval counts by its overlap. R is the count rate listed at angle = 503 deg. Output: 80.8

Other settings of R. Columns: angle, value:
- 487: 87.59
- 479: 83.57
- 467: 87.86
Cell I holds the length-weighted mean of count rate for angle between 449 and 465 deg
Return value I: 85.3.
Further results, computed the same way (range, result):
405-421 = 88.7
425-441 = 96.2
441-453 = 88.7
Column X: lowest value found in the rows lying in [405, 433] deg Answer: 87.33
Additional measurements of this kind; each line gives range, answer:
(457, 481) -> 82.93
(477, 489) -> 83.57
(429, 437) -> 94.38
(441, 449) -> 89.36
